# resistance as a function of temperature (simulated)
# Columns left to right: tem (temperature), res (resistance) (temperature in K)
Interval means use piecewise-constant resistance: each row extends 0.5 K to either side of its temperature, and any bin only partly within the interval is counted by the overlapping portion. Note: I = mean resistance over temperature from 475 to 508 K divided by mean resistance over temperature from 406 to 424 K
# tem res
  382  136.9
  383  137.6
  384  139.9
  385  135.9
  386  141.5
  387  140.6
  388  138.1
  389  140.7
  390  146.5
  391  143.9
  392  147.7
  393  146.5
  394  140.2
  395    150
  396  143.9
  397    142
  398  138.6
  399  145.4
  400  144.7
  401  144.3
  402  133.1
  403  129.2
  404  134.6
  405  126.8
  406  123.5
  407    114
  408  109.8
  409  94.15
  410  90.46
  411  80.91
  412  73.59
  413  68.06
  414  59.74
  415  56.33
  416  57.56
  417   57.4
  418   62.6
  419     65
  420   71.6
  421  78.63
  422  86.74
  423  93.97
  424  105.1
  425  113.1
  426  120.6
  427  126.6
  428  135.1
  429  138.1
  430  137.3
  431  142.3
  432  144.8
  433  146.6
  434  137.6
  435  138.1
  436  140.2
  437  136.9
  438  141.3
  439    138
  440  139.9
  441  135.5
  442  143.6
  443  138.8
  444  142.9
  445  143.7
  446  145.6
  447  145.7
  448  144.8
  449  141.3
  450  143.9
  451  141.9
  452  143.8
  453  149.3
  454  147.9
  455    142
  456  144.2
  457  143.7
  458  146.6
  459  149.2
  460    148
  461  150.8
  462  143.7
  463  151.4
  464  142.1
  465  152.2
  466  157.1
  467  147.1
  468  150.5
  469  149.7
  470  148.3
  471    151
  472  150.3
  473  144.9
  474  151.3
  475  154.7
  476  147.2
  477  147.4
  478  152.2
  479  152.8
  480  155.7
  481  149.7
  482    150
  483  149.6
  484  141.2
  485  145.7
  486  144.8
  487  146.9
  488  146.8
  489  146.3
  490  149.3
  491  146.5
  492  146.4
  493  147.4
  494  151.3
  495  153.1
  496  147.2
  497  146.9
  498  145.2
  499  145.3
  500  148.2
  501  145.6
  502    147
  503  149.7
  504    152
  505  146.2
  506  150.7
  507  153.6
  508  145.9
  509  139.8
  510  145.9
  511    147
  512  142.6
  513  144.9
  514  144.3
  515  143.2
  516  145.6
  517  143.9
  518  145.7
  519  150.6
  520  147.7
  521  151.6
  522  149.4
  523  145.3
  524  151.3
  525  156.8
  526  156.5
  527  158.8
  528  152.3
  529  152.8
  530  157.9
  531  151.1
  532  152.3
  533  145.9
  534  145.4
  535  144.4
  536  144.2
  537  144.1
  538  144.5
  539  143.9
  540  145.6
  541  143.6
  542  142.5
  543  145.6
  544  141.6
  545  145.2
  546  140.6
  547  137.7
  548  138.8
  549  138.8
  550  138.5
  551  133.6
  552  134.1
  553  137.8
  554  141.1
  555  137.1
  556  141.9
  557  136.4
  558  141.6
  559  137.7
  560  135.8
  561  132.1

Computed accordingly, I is 1.86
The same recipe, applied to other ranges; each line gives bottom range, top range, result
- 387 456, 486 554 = 1.18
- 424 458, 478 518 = 1.06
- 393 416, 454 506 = 1.29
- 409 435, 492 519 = 1.49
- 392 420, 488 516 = 1.35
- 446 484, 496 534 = 1.00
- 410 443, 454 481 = 1.37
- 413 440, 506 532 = 1.37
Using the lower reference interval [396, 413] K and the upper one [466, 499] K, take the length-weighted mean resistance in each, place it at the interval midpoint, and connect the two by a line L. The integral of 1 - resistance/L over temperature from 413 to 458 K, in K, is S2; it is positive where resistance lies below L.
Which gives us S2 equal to 3.2 K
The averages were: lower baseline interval 119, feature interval 123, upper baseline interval 149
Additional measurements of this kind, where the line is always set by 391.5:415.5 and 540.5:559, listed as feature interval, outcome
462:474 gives -2.03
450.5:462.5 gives -1.89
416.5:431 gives 2.45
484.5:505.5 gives -2.52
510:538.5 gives -2.63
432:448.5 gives -2.36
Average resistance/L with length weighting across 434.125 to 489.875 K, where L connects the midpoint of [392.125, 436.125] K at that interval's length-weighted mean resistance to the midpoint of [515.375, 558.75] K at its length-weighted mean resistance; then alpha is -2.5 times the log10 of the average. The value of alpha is -0.16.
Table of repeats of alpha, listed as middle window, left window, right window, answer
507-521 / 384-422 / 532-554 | -0.07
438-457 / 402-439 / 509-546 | -0.21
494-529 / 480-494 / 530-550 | -0.02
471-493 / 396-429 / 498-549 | -0.14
